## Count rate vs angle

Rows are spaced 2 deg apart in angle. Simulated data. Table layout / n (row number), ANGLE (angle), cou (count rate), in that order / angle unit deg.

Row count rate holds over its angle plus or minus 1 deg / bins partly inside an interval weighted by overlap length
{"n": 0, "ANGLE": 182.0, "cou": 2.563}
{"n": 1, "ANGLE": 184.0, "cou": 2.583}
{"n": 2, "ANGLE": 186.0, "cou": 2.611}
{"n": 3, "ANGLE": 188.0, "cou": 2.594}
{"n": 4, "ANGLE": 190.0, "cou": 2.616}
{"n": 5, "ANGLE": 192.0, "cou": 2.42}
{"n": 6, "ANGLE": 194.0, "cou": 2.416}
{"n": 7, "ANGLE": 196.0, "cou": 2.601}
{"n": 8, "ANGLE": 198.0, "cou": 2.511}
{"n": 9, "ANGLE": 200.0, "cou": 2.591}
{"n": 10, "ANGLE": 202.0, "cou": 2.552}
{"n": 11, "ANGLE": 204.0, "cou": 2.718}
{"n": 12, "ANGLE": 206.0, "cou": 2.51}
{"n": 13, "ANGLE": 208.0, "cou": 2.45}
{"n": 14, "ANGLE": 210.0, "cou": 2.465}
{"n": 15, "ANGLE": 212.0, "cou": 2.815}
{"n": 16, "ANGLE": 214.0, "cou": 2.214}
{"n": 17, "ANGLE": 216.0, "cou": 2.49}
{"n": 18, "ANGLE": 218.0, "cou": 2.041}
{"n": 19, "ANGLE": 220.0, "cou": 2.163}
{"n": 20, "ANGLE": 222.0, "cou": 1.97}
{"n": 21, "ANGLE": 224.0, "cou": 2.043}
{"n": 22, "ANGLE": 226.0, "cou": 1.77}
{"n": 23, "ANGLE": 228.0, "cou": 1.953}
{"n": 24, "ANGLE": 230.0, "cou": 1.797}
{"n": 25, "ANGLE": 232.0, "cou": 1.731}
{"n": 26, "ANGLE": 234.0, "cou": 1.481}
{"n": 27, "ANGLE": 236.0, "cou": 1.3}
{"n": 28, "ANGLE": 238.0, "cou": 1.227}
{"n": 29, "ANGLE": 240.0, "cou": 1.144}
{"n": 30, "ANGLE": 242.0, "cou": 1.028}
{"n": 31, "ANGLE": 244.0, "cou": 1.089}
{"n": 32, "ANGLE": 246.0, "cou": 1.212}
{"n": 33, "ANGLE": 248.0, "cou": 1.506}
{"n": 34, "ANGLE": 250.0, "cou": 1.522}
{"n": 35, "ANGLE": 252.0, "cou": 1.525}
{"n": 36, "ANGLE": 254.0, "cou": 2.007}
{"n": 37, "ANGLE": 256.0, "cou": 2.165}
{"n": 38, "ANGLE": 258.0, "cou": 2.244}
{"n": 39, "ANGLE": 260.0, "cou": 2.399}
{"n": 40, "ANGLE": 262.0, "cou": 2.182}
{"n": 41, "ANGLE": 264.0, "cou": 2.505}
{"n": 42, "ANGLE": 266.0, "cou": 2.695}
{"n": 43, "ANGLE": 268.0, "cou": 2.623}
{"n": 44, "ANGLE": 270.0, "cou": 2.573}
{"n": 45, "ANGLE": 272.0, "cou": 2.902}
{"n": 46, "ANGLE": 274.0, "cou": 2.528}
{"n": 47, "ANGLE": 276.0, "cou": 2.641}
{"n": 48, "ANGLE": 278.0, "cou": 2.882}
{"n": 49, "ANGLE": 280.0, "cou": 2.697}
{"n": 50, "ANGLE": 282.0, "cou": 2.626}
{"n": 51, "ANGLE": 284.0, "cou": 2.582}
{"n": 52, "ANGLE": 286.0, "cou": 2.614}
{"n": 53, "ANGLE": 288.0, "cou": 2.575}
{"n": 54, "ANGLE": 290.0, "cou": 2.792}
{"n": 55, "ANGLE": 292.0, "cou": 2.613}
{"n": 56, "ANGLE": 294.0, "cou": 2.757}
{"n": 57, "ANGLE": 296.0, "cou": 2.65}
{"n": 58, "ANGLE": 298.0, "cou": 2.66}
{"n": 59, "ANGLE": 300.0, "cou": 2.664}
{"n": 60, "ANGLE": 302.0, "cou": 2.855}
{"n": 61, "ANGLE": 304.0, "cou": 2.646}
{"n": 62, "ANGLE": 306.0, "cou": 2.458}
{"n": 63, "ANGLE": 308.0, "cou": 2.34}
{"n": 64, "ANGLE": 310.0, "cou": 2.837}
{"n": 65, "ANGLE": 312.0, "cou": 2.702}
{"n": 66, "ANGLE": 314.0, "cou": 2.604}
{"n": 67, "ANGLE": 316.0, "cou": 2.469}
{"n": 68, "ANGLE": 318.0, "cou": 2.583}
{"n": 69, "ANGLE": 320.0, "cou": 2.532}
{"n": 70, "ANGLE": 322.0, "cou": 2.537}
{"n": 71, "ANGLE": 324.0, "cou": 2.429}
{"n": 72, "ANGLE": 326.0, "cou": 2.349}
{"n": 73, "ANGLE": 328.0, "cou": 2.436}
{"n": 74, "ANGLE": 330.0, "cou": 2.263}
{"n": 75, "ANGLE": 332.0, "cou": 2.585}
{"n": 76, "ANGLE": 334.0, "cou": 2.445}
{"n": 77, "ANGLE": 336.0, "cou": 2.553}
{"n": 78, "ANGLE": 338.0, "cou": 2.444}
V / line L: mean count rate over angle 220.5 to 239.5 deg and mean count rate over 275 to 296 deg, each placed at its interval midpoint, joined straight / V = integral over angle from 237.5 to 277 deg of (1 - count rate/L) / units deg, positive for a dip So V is 4.0 deg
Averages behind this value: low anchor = 1.69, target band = 2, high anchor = 2.68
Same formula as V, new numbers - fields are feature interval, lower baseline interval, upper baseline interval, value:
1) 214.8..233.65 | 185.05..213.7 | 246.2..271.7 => 3.23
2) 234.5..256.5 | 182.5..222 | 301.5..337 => 9.55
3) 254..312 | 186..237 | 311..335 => -4.30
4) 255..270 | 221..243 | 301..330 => -3.67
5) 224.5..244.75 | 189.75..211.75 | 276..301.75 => 8.75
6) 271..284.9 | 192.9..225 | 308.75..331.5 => -1.21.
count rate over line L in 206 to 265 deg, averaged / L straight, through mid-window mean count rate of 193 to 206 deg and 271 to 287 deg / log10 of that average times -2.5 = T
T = 0.35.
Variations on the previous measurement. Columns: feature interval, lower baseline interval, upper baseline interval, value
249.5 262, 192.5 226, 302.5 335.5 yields 0.21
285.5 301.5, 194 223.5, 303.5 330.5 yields -0.07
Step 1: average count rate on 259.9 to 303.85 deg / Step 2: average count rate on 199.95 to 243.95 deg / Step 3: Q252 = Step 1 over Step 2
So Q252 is 1.33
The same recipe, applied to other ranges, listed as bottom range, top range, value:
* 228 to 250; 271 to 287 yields 1.94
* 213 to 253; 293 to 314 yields 1.60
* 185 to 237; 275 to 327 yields 1.16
